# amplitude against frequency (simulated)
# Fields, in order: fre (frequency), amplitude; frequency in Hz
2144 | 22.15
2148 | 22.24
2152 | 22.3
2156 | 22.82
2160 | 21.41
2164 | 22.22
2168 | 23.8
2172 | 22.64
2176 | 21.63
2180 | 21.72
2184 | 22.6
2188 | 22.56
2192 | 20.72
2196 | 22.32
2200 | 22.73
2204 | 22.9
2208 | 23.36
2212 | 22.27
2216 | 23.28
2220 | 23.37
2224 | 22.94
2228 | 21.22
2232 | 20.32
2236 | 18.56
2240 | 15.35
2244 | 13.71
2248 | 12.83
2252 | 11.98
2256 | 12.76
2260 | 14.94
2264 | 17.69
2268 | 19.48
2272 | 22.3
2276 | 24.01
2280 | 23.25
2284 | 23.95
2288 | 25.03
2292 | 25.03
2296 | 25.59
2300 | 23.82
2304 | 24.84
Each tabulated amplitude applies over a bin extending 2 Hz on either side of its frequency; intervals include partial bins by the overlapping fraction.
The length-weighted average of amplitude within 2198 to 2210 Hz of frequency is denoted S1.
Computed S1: 23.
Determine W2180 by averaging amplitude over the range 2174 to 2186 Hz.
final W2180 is 22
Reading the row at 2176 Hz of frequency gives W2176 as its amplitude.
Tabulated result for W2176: 21.63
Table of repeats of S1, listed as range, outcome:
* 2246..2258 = 12.5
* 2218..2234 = 22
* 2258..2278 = 19.7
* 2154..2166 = 22.1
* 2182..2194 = 22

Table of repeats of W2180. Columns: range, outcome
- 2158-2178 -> 22.3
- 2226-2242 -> 18.9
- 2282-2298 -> 24.9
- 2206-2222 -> 23.1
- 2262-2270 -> 18.6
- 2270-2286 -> 23.4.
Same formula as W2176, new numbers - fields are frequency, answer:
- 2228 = 21.22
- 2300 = 23.82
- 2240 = 15.35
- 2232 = 20.32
